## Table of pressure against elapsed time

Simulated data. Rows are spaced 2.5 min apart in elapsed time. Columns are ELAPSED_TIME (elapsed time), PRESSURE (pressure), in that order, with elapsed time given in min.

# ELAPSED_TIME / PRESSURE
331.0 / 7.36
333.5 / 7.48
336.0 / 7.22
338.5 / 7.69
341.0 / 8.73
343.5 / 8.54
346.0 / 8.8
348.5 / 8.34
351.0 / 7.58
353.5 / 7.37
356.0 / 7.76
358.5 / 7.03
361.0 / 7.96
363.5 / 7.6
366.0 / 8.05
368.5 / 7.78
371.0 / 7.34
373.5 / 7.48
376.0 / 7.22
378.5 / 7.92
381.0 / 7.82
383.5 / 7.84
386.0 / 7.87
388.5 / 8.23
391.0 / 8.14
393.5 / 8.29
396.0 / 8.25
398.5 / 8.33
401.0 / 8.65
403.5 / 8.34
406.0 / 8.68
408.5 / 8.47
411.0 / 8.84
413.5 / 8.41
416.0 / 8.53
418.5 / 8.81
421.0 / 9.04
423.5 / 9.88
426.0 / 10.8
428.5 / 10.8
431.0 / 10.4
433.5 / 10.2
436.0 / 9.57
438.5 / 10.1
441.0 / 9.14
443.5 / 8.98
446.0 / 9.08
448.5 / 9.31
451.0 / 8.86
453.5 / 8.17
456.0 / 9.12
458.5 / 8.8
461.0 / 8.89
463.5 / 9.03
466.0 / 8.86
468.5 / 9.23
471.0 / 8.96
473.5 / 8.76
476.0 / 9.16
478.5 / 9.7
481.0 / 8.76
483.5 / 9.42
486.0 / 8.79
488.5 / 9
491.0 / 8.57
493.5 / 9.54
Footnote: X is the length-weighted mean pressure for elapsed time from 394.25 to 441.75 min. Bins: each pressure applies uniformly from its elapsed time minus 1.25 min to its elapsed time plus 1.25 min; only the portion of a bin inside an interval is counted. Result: 9.21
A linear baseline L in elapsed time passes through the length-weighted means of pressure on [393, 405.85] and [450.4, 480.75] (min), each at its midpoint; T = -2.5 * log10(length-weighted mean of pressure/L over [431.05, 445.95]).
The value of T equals -0.11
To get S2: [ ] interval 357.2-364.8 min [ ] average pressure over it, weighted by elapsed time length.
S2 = 7.53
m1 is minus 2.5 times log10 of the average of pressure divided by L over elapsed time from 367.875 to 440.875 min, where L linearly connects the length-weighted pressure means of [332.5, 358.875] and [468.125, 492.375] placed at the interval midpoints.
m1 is -0.04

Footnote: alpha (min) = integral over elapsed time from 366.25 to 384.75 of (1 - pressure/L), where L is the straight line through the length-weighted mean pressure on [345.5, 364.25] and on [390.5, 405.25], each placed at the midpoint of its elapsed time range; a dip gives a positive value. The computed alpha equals 0.9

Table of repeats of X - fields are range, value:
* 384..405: 8.25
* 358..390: 7.72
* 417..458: 9.5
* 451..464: 8.79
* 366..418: 8.13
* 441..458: 8.93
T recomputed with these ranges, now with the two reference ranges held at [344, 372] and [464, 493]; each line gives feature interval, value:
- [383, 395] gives 0.00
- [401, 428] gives -0.08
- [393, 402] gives -0.02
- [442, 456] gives -0.02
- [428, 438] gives -0.19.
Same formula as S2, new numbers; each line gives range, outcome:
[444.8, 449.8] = 9.19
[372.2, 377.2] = 7.35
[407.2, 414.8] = 8.57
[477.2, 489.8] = 9.13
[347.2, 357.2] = 7.77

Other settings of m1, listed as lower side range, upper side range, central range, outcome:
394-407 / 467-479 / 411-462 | -0.07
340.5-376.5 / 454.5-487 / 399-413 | -0.03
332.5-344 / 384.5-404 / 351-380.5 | 0.07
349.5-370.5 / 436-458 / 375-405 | 0.01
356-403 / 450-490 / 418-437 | -0.18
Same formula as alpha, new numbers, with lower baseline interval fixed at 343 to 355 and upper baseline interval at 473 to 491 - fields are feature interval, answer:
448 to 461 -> 0.0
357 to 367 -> 0.7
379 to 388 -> 0.5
